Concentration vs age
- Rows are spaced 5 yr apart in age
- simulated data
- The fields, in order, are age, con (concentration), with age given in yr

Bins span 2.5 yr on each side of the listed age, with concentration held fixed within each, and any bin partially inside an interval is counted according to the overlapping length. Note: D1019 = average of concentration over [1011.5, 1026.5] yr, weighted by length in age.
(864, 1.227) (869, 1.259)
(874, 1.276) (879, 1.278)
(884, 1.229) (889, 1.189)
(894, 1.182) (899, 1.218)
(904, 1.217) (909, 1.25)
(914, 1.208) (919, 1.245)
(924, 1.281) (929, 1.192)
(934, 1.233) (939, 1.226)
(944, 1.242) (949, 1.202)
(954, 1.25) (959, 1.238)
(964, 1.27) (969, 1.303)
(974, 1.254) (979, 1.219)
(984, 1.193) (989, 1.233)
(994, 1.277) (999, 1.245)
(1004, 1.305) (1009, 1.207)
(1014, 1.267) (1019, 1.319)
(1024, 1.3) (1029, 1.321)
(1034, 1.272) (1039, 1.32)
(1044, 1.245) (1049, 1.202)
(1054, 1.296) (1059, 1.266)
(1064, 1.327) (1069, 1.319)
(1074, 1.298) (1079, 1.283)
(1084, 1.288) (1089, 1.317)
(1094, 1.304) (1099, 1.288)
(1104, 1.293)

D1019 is 1.3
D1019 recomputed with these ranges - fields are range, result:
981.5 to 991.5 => 1.21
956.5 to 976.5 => 1.27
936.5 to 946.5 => 1.23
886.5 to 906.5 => 1.2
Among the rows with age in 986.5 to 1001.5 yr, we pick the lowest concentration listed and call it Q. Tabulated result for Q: 1.233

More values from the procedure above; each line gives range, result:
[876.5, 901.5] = 1.182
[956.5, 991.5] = 1.193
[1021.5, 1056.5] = 1.202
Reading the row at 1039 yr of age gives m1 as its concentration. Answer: 1.32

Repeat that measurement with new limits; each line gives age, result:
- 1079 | 1.283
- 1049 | 1.202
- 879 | 1.278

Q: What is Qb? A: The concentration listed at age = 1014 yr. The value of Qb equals 1.267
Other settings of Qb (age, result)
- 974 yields 1.254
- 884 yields 1.229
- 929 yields 1.192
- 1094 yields 1.304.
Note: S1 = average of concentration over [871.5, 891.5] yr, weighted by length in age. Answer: 1.24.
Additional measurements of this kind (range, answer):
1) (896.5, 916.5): 1.22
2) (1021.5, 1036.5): 1.3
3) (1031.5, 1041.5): 1.3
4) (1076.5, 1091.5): 1.3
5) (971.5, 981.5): 1.24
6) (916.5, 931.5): 1.24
